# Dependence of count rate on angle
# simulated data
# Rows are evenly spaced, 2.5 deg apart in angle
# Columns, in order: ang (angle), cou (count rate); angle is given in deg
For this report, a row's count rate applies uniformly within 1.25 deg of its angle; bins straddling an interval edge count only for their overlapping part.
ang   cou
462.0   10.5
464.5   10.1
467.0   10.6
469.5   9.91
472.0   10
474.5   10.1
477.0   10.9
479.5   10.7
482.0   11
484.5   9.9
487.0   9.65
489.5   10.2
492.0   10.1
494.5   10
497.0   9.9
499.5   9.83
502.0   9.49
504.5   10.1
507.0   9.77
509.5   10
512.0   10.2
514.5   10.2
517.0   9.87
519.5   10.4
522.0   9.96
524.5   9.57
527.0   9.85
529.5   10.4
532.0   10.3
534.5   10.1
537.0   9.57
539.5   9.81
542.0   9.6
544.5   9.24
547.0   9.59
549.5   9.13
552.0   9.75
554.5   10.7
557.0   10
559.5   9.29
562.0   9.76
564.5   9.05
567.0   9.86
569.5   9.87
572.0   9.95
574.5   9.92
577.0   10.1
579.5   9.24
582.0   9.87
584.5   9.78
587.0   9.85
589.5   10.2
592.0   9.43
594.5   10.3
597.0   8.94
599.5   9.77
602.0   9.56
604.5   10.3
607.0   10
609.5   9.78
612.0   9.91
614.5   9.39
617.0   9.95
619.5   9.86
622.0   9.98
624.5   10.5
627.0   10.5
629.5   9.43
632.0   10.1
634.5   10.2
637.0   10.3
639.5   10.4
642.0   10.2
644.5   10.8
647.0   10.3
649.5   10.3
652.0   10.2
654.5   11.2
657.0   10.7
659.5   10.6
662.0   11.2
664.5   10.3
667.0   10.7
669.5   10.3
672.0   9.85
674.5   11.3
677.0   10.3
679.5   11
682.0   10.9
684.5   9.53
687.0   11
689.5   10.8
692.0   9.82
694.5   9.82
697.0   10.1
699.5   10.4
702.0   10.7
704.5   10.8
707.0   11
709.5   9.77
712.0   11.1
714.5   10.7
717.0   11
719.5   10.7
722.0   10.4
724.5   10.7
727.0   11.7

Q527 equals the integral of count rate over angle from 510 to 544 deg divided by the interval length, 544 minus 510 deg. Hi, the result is 9.97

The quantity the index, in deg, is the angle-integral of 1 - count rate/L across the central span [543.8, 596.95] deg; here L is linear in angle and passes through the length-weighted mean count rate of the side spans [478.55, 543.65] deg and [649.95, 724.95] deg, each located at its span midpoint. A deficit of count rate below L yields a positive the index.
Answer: 2.4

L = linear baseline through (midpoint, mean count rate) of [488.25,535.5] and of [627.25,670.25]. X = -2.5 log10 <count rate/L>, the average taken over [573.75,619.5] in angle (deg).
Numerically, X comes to 0.051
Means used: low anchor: 10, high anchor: 10.4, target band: 9.79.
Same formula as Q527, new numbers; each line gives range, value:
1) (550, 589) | 9.79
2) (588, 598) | 9.74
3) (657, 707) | 10.5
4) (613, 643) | 10.1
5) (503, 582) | 9.84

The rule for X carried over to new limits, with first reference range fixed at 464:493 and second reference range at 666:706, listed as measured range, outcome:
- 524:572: 0.06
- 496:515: 0.04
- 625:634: 0.04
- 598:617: 0.06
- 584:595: 0.05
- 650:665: -0.03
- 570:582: 0.06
